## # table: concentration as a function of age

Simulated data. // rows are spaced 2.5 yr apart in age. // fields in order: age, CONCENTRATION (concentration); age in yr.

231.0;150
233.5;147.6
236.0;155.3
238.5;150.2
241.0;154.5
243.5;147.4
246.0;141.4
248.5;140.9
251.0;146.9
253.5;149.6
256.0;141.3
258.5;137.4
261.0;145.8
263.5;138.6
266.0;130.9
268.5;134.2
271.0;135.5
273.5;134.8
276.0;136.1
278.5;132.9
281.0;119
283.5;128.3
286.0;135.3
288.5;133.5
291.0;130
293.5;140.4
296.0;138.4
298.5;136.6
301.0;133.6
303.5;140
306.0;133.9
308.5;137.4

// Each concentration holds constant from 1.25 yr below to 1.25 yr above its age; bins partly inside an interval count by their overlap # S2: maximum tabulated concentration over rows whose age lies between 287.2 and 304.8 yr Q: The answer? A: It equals 140.4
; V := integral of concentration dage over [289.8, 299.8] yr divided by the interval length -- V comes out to 136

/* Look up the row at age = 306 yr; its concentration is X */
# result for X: 133.9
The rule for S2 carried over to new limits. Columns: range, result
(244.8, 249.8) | 141.4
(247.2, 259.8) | 149.6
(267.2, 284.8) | 136.1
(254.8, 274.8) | 145.8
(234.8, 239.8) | 155.3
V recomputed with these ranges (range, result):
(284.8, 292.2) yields 133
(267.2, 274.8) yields 135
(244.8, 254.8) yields 145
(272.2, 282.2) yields 131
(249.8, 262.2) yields 144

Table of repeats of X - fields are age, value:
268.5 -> 134.2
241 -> 154.5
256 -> 141.3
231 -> 150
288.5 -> 133.5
